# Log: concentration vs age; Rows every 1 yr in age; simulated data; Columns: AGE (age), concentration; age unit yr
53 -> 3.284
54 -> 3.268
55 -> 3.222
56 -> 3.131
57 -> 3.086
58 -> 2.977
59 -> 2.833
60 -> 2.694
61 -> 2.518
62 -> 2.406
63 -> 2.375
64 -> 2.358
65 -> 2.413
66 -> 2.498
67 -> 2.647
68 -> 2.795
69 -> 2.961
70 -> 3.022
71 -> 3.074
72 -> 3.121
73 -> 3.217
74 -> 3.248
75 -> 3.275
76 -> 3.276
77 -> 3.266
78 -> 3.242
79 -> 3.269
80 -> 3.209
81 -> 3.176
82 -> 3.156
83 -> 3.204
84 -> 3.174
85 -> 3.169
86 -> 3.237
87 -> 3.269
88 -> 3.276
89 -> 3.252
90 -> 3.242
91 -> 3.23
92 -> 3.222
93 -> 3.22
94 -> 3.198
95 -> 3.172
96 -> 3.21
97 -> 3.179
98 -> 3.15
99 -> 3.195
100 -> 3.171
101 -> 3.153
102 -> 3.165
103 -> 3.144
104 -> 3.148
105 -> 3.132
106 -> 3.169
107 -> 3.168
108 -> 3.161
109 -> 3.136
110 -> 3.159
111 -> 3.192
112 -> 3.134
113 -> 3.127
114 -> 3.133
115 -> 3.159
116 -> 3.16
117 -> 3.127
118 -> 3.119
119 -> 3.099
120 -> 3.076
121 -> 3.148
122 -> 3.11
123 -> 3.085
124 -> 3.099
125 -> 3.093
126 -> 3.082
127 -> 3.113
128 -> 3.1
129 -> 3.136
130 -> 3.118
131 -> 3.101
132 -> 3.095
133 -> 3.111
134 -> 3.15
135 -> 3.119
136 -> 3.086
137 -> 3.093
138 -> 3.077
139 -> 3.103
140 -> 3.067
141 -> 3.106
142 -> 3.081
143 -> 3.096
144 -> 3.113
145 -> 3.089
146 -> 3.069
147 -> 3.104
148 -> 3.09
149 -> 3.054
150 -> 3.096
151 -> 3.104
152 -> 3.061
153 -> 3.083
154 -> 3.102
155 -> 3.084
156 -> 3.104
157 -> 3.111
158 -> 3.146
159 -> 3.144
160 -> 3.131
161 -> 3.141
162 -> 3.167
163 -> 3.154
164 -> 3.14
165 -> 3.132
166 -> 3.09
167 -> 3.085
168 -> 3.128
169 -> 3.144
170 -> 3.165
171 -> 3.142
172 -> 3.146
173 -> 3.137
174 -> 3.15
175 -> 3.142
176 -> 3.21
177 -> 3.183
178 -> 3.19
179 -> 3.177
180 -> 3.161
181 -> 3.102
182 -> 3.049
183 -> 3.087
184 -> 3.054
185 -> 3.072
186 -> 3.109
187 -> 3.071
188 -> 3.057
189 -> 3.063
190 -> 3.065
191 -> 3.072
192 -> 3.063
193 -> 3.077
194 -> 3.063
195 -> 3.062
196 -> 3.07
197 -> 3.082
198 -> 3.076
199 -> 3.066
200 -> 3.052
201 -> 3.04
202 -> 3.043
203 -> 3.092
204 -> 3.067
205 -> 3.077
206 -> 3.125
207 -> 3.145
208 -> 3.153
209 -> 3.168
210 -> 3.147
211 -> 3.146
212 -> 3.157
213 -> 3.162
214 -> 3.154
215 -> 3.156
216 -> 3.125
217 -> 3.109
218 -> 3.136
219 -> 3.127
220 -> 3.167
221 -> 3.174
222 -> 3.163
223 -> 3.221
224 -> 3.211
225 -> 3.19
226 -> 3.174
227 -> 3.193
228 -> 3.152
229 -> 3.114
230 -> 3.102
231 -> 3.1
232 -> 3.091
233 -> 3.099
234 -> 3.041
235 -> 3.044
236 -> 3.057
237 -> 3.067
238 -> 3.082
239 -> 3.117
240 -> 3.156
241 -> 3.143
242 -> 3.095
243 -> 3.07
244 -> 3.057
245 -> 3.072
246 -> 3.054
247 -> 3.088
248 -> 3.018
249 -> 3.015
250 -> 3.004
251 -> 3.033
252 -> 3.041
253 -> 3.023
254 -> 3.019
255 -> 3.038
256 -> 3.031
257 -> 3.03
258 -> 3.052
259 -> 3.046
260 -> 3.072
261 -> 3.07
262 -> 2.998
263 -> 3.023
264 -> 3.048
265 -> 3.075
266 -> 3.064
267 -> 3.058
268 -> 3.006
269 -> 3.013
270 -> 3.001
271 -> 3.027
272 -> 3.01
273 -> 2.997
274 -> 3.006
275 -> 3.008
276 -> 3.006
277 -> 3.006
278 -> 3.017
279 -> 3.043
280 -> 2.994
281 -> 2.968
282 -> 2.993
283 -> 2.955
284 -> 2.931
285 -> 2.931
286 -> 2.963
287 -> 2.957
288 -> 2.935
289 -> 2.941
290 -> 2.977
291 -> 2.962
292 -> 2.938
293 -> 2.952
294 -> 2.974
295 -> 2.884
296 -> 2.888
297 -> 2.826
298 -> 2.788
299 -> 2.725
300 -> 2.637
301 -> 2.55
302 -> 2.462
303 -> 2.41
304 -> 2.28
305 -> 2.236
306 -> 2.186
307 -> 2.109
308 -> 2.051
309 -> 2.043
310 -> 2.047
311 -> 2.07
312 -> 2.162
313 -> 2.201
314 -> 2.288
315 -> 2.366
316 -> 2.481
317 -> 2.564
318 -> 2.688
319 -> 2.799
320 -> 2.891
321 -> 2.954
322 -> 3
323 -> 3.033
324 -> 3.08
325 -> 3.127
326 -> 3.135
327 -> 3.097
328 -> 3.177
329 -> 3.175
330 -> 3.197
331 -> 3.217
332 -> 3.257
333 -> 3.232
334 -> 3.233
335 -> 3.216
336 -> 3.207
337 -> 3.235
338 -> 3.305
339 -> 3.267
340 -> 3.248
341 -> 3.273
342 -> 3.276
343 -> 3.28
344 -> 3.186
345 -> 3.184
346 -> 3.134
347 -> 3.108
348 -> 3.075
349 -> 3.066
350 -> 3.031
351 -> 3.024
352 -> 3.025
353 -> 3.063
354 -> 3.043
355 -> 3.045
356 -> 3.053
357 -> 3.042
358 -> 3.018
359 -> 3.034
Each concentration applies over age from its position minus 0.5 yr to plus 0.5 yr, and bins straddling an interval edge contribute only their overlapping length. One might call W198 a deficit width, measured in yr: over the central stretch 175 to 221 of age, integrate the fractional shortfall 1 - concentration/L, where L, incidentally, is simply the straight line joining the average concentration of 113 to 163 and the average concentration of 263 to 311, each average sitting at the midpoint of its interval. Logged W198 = -1.92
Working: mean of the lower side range 3.11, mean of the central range 3.11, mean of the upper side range 2.8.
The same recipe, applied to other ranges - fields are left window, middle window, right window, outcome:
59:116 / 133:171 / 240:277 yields -0.6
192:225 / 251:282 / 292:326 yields -2.4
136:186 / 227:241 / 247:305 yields -0.5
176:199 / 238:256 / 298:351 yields -0.5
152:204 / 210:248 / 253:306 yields -1.4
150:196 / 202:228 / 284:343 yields -1.1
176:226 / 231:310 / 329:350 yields 6.1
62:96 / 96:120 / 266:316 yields -1.0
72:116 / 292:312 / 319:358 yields 4.2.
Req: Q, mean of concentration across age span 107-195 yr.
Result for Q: 3.11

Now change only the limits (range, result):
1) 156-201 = 3.11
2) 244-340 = 2.89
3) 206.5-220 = 3.15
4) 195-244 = 3.12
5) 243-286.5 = 3.02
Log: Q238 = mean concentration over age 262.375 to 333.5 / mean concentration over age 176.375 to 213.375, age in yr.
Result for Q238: 0.9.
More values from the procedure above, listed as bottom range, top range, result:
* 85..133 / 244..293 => 0.95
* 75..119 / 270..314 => 0.85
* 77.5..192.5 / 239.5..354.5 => 0.93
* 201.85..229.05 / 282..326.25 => 0.85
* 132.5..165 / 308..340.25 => 0.92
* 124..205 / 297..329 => 0.83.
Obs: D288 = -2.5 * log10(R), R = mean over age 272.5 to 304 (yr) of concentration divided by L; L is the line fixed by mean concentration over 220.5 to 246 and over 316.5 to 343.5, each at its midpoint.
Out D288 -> 0.086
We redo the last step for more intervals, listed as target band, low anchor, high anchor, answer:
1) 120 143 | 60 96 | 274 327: -0.050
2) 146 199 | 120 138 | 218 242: 0.003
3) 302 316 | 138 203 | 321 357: 0.382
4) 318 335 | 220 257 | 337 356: 0.016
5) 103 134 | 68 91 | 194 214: 0.012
